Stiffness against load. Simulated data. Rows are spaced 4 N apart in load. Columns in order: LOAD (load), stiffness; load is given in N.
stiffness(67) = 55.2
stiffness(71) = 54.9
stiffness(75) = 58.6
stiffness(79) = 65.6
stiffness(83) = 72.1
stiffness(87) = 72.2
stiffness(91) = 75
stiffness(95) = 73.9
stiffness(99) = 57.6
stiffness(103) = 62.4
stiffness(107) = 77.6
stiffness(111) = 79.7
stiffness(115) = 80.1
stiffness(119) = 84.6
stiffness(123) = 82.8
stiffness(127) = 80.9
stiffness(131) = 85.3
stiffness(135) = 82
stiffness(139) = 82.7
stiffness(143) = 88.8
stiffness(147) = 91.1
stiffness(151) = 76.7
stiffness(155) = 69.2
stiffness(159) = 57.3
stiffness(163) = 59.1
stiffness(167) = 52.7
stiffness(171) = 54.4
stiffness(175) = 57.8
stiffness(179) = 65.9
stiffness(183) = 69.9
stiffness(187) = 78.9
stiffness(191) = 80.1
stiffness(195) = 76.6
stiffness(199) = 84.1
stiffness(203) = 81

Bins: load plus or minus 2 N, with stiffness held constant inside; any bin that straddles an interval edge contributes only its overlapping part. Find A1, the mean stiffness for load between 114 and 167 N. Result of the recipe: 77.5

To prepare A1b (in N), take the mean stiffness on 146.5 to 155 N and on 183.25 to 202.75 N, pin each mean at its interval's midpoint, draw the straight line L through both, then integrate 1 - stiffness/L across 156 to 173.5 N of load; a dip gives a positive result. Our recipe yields 4.97 N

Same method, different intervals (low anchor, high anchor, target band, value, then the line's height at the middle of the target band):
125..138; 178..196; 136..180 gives 5.6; 78.9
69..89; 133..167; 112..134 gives -3.7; 70.8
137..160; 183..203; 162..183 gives 5.3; 78.8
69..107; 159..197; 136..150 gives -4.3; 66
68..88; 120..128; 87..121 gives 0.2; 74.3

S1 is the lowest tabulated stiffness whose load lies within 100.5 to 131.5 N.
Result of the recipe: 62.4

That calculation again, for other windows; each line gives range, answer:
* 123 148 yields 80.9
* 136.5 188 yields 52.7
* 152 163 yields 57.3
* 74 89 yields 58.6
